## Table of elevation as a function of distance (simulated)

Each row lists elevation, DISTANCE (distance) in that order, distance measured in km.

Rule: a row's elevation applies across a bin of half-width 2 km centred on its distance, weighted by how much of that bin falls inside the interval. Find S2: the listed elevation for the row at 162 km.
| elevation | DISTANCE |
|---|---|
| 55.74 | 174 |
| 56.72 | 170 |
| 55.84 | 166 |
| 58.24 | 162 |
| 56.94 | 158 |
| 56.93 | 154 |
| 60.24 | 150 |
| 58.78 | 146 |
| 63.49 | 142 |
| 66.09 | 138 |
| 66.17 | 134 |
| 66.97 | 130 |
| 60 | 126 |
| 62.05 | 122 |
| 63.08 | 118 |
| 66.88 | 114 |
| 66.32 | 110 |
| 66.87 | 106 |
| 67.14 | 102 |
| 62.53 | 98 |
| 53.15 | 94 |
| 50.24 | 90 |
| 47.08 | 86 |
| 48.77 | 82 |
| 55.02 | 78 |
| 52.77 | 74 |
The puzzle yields 58.24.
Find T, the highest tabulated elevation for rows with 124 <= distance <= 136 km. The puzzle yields 66.97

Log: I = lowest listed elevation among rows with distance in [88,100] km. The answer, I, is 50.24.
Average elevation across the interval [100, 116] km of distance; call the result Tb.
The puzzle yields 66.8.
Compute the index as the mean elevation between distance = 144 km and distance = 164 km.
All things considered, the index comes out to 58.2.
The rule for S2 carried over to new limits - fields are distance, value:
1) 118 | 63.08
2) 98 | 62.53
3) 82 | 48.77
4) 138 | 66.09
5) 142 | 63.49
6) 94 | 53.15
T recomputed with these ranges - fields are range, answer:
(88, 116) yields 67.14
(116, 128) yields 63.08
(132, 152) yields 66.17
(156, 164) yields 58.24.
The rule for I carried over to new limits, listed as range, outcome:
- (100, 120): 63.08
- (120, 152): 58.78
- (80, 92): 47.08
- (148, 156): 56.93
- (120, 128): 60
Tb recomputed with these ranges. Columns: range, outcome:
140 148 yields 61.1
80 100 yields 52.4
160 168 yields 57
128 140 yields 66.4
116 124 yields 62.6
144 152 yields 59.5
